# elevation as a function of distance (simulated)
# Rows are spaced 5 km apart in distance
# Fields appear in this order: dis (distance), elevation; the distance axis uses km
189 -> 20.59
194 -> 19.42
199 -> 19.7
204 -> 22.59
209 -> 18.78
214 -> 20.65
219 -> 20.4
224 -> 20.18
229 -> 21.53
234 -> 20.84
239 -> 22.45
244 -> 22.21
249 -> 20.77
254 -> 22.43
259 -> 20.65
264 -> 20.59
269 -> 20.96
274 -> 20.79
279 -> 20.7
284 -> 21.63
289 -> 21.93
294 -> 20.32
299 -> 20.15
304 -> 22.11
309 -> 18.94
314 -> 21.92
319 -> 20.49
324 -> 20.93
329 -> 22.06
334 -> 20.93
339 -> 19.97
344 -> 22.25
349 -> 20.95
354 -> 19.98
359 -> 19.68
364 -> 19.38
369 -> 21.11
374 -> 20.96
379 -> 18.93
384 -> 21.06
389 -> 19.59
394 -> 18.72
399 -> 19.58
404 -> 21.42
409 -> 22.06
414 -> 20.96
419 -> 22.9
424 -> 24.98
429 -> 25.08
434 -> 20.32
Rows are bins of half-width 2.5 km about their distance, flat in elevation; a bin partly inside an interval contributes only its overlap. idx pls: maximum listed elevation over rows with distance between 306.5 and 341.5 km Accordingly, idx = 22.06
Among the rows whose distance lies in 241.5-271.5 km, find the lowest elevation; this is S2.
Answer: 20.59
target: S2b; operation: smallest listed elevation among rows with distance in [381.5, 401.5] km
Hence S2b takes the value 18.72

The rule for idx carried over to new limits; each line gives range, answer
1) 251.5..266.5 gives 22.43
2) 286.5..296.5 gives 21.93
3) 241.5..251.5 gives 22.21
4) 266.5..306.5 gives 22.11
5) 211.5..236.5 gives 21.53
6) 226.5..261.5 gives 22.45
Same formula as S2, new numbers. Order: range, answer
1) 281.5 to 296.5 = 20.32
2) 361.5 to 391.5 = 18.93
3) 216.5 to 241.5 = 20.18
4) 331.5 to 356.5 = 19.97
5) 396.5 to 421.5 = 19.58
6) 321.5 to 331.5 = 20.93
